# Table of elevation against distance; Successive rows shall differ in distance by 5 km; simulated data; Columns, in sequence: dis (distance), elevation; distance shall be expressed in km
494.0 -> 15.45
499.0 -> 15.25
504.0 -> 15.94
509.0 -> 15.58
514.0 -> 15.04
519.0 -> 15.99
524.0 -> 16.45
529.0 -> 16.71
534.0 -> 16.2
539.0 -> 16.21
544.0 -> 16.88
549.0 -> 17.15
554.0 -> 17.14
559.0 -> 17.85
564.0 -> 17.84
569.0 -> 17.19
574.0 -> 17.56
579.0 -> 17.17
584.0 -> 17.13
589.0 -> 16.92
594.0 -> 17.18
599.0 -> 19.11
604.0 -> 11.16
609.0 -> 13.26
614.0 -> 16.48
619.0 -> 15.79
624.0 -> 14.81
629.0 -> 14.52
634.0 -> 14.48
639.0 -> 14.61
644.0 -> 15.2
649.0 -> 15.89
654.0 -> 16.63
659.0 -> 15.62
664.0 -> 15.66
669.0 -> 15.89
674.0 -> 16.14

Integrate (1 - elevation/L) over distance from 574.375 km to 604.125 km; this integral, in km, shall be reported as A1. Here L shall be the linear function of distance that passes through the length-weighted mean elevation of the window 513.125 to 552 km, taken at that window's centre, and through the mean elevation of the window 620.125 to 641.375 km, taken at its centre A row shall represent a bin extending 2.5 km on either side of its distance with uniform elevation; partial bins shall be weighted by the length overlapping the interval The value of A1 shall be -3.0 km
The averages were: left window 16.4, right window 14.7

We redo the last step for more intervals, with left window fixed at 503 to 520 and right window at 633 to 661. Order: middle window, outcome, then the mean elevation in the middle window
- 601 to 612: 2.0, 12.7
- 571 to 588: -1.9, 17.3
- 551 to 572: -2.7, 17.5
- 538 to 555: -1.5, 16.9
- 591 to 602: -1.6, 17.8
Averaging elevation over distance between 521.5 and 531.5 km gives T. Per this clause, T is 16.6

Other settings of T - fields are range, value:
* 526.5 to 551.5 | 16.6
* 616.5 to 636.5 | 14.9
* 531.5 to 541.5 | 16.2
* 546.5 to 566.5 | 17.5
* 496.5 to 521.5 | 15.6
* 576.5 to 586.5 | 17.1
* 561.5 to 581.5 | 17.4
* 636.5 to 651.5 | 15.2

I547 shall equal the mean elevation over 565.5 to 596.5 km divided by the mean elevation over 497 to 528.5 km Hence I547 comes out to 1.1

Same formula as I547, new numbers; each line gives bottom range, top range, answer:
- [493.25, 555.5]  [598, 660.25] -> 0.93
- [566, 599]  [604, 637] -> 0.84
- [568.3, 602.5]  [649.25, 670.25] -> 0.92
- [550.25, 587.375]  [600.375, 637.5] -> 0.83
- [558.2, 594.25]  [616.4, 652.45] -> 0.87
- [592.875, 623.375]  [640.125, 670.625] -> 1.02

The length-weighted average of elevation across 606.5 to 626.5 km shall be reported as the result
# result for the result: 15.1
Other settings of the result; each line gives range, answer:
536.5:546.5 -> 16.5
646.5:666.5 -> 15.9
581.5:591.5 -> 17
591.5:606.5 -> 15.8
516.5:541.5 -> 16.3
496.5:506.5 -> 15.6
